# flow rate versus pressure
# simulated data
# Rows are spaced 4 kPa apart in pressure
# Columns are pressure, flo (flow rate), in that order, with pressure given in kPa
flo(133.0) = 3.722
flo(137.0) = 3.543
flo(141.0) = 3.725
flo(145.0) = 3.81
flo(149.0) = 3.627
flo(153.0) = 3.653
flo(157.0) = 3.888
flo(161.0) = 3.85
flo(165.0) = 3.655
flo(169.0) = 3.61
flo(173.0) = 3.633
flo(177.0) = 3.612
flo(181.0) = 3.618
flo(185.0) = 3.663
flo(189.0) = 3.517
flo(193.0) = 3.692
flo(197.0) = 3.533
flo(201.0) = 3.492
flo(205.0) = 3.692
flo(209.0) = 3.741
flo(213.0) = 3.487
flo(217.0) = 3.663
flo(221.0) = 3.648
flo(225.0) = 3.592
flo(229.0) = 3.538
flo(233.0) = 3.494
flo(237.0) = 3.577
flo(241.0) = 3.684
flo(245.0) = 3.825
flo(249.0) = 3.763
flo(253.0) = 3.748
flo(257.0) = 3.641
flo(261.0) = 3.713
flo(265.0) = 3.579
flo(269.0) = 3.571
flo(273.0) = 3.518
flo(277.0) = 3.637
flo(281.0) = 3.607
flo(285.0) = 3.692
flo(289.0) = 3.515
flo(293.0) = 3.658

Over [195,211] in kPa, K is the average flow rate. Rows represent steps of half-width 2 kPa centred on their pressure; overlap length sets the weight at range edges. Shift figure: 3.61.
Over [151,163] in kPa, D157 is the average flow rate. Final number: 3.8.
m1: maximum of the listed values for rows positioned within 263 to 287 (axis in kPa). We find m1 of 3.692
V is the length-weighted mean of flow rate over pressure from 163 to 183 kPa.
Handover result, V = 3.63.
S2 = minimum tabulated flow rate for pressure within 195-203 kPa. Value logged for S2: 3.492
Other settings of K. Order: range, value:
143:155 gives 3.7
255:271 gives 3.63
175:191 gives 3.6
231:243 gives 3.59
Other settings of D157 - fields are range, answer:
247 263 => 3.72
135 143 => 3.63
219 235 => 3.57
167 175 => 3.62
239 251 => 3.76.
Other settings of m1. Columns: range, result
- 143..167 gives 3.888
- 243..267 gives 3.825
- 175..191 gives 3.663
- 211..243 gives 3.684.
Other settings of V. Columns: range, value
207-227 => 3.63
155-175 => 3.73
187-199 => 3.58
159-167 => 3.75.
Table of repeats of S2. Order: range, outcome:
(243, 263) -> 3.641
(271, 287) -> 3.518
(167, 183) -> 3.61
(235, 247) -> 3.577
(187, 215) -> 3.487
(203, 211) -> 3.692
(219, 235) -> 3.494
